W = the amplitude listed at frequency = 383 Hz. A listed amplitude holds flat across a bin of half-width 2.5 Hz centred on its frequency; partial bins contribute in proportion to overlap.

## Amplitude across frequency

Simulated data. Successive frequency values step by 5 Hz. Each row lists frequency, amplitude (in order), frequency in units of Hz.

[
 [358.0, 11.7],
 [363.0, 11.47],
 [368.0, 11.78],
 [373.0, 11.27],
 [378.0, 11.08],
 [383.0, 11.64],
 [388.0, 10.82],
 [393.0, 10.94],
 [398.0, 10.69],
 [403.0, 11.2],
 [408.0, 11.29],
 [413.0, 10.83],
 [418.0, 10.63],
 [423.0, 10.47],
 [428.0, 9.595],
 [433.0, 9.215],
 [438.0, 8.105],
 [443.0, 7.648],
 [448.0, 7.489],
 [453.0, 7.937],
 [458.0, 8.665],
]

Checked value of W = 11.64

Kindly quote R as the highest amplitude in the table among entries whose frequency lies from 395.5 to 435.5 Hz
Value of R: 11.29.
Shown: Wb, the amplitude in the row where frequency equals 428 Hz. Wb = 9.595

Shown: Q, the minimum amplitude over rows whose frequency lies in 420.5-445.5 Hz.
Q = 7.648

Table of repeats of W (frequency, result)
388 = 10.82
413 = 10.83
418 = 10.63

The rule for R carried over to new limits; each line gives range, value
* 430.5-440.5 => 9.215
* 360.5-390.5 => 11.78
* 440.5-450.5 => 7.648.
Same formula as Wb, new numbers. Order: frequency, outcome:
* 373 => 11.27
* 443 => 7.648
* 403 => 11.2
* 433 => 9.215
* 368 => 11.78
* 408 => 11.29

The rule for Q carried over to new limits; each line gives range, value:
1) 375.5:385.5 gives 11.08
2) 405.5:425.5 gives 10.47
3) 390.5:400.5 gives 10.69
